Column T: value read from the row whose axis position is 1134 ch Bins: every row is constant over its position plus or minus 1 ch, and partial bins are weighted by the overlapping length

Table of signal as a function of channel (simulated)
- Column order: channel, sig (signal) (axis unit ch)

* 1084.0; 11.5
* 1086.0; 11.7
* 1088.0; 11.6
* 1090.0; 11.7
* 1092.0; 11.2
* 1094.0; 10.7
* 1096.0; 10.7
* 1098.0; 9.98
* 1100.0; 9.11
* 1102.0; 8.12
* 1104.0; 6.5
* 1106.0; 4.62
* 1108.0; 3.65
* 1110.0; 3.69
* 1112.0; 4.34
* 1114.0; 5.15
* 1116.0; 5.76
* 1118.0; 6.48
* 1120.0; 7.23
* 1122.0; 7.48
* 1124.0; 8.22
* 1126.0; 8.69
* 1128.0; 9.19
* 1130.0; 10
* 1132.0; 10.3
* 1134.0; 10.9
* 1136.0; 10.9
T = 10.9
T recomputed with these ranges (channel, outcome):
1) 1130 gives 10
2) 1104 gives 6.5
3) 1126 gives 8.69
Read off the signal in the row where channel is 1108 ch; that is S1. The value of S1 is 3.65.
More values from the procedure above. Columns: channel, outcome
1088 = 11.6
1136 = 10.9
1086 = 11.7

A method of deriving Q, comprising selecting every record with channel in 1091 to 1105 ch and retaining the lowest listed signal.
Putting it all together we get 6.5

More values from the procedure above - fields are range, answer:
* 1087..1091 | 11.6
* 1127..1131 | 9.19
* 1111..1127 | 4.34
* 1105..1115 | 3.65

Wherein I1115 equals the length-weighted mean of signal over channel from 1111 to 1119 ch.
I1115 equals 5.43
